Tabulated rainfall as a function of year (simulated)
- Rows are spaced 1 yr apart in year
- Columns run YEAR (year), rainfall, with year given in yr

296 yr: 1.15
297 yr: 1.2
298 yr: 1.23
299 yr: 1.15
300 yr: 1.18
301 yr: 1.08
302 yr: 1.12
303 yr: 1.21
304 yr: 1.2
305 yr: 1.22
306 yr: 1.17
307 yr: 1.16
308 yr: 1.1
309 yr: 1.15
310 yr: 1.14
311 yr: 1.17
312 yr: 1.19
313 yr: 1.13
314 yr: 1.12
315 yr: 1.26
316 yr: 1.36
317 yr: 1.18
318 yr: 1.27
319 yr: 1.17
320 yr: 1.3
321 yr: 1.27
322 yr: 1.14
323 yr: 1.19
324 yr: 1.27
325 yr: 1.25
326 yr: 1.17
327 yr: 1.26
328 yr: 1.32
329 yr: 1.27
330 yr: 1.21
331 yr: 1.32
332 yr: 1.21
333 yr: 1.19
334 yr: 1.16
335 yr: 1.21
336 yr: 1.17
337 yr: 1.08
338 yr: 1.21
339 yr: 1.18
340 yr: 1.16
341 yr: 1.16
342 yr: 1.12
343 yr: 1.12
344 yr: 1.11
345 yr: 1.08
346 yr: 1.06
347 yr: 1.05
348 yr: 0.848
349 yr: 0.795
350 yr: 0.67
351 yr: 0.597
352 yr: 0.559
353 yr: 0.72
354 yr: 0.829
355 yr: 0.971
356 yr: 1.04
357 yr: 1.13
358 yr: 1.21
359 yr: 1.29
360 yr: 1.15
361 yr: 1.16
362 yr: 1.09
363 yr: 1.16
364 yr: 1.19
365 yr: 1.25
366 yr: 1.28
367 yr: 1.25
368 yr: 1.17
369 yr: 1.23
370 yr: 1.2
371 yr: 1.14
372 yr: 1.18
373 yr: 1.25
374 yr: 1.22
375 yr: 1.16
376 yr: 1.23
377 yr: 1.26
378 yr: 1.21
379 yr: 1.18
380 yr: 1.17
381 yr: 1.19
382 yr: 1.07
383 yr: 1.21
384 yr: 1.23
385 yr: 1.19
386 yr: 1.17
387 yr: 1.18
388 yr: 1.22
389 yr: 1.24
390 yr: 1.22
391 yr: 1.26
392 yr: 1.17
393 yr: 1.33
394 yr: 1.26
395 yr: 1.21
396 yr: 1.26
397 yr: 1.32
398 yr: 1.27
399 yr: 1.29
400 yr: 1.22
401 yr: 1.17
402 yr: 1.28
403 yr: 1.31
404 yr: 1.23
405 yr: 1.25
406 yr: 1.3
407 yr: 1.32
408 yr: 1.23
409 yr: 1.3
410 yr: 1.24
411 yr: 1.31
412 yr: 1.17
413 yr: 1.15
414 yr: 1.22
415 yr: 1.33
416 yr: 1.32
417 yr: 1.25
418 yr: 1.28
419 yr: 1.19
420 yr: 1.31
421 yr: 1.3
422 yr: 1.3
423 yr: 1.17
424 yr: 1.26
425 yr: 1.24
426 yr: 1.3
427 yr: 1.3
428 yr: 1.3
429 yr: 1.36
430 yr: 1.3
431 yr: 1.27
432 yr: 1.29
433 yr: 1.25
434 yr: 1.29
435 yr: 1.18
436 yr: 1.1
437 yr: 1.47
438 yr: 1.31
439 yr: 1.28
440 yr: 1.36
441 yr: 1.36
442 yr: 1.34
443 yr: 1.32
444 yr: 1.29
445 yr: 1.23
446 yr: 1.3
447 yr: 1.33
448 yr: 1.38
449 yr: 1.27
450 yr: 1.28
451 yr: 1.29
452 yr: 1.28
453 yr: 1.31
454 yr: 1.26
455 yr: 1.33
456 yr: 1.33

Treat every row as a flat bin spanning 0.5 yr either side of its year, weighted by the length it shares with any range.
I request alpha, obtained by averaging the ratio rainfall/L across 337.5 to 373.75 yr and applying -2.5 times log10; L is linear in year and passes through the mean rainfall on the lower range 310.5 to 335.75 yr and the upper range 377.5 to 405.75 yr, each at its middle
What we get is 0.14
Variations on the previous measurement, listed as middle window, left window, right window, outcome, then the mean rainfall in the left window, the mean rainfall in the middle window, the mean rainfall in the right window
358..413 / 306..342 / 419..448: 0.025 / 1.2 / 1.22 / 1.29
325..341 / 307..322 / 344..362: -0.119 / 1.2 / 1.21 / 0.959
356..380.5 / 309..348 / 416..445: 0.026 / 1.19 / 1.2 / 1.28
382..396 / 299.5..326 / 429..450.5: 0.032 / 1.19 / 1.22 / 1.3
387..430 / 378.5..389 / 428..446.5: -0.022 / 1.18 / 1.26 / 1.29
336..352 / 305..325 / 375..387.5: 0.186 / 1.2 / 1.01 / 1.19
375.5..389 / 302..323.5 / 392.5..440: 0.044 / 1.19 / 1.19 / 1.27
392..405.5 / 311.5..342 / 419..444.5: 0.005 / 1.21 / 1.26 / 1.29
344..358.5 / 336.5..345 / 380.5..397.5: 0.267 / 1.14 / 0.904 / 1.22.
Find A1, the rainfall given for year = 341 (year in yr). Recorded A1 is 1.16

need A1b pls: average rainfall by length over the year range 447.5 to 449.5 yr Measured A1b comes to 1.32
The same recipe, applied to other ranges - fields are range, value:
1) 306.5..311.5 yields 1.14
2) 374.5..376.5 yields 1.19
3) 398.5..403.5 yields 1.25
